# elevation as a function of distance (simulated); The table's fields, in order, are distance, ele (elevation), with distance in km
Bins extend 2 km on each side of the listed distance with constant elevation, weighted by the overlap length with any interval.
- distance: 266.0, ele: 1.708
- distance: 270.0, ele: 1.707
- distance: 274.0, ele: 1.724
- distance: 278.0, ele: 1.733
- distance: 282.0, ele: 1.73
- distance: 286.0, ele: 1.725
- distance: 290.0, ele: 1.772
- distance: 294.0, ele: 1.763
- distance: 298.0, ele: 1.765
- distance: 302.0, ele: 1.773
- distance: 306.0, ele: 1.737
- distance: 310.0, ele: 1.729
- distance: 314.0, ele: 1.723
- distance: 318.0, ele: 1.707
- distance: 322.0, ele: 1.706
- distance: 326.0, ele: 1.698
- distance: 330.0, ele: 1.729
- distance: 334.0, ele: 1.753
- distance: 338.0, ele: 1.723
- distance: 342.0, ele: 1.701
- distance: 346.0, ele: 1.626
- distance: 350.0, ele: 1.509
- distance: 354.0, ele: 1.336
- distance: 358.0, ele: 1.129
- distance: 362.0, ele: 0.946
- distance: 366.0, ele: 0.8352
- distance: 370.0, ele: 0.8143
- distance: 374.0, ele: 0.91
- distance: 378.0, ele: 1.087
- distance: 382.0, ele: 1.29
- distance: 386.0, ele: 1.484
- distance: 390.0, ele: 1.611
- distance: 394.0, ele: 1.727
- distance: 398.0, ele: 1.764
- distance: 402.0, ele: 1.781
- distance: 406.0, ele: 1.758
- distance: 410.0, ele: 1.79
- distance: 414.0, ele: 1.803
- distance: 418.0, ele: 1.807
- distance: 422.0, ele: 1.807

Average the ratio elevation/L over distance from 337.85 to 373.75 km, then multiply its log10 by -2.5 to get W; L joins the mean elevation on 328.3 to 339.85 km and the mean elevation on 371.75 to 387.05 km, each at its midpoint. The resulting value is 0.19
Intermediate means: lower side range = 1.74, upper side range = 1.17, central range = 1.25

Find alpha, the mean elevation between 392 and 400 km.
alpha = 1.75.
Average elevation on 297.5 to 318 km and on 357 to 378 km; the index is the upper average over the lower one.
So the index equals 0.54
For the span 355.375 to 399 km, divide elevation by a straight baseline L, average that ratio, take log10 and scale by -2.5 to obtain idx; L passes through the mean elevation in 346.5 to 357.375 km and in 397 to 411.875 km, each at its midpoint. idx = 0.290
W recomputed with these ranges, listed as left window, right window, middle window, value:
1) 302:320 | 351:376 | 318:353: -0.202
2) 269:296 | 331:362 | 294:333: -0.069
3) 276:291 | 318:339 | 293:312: -0.014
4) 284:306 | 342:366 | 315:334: -0.125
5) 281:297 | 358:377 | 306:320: -0.154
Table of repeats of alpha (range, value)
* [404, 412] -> 1.77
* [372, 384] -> 1.1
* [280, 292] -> 1.74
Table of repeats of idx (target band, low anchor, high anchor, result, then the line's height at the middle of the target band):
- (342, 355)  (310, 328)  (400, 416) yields 0.13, 1.73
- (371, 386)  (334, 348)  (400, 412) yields 0.47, 1.74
